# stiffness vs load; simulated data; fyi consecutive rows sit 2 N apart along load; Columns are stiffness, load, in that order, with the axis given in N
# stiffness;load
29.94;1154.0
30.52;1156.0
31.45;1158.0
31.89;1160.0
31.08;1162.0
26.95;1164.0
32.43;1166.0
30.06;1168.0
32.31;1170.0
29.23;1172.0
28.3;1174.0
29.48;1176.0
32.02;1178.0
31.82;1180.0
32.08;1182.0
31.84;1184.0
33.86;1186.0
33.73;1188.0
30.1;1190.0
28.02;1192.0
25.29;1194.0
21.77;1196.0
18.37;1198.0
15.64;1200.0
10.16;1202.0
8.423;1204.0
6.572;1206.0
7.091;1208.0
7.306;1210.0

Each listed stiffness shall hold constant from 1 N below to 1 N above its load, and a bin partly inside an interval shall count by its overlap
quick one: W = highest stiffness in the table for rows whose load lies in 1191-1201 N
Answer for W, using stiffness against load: 28.02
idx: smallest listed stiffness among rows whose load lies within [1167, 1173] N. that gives 29.23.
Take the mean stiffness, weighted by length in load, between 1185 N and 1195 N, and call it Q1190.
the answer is 30.2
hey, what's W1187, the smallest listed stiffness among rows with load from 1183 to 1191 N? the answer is 30.1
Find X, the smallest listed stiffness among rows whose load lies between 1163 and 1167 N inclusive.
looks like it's 26.95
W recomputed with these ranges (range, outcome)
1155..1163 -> 31.89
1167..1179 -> 32.31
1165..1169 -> 32.43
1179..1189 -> 33.86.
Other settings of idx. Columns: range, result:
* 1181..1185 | 31.84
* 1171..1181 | 28.3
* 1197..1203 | 10.16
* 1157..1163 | 31.08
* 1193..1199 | 18.37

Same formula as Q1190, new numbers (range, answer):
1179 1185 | 31.9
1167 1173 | 30.5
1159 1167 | 30.6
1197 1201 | 17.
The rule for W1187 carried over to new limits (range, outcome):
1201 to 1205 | 8.423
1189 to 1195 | 25.29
